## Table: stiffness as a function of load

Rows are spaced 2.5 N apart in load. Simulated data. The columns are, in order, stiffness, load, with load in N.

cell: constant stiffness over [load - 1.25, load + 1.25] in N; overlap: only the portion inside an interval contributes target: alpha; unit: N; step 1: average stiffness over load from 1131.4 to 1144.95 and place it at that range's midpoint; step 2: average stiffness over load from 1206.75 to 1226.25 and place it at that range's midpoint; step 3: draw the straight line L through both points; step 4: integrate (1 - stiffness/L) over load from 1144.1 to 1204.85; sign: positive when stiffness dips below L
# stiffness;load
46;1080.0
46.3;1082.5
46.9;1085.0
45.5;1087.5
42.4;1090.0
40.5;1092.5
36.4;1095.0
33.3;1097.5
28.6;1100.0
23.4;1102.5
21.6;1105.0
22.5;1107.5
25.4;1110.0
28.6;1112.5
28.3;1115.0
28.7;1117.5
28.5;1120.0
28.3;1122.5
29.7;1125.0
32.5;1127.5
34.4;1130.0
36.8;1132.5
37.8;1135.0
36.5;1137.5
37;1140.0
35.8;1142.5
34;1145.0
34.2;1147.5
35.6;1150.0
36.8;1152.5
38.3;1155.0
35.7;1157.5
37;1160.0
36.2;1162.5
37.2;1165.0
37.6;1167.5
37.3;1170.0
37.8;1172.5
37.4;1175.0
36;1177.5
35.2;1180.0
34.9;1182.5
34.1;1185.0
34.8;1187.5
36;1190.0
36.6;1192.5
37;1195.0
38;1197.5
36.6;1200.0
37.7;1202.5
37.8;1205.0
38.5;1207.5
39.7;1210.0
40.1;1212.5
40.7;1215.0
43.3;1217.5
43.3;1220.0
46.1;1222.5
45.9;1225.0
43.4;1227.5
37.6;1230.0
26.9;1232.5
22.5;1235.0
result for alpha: 4.3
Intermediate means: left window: 36.5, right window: 42.3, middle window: 36.4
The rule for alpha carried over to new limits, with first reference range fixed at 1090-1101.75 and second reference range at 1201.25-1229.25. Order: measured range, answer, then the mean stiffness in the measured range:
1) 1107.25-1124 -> 4.0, 27.5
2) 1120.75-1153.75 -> 2.5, 34.5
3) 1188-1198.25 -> 0.9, 36.7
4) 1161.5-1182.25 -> 1.2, 36.8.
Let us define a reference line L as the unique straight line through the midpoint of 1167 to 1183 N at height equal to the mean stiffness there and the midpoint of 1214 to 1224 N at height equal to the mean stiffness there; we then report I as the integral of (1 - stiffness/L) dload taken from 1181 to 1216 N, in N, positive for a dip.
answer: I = 2.6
